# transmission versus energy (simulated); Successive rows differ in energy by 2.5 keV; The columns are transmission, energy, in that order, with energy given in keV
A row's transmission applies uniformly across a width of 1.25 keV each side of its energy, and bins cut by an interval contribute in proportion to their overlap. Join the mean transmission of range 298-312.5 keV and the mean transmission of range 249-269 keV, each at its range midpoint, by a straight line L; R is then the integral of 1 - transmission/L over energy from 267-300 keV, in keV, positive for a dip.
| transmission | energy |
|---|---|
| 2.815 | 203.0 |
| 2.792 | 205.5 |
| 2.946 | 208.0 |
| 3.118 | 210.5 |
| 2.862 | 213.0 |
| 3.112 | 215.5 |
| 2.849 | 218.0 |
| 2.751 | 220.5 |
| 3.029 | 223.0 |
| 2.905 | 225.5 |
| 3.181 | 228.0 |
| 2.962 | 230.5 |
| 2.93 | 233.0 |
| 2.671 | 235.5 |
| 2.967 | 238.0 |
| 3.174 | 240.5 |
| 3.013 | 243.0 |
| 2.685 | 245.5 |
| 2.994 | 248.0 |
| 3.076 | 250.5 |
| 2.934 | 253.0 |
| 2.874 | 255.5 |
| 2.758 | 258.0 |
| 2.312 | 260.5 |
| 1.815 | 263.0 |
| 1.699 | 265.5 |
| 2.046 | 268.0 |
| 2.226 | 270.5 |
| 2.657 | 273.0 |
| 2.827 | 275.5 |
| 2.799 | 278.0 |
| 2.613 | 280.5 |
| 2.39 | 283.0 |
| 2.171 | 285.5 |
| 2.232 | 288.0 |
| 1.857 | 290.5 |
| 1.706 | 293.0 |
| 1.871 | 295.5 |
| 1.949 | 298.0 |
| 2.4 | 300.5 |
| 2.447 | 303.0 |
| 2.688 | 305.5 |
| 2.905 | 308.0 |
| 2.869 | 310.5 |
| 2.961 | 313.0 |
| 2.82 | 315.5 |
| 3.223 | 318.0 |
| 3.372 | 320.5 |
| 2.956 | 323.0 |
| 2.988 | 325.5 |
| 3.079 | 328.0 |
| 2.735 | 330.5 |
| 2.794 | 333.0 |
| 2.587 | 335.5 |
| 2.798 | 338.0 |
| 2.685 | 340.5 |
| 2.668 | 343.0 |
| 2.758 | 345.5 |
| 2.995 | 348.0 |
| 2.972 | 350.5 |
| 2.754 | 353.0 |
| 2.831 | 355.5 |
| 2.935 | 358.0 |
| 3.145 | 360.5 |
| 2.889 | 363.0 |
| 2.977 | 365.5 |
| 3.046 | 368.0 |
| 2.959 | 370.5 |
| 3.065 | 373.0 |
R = 3.6 keV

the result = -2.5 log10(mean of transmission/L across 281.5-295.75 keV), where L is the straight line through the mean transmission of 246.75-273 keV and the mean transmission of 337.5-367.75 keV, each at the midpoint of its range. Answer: 0.25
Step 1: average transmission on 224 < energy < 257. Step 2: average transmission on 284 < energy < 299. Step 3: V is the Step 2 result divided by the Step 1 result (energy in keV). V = 0.7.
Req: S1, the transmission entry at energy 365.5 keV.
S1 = 2.977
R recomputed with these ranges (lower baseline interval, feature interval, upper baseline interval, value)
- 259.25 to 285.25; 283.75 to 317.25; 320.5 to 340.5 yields 2.8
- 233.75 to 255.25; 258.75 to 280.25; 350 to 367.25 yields 4.5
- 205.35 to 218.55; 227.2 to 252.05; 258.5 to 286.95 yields -2.7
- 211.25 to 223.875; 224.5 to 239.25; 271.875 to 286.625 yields -0.5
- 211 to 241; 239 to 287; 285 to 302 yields -2.7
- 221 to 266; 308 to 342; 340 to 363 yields -0.7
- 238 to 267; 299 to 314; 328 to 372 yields 0.5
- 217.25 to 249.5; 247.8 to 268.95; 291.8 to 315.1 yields 2.2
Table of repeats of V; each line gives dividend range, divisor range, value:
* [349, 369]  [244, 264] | 1.09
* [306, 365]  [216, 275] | 1.06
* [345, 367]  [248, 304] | 1.24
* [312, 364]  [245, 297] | 1.21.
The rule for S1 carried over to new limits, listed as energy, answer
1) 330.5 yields 2.735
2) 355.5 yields 2.831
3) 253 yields 2.934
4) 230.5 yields 2.962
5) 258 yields 2.758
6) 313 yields 2.961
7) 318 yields 3.223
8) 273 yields 2.657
